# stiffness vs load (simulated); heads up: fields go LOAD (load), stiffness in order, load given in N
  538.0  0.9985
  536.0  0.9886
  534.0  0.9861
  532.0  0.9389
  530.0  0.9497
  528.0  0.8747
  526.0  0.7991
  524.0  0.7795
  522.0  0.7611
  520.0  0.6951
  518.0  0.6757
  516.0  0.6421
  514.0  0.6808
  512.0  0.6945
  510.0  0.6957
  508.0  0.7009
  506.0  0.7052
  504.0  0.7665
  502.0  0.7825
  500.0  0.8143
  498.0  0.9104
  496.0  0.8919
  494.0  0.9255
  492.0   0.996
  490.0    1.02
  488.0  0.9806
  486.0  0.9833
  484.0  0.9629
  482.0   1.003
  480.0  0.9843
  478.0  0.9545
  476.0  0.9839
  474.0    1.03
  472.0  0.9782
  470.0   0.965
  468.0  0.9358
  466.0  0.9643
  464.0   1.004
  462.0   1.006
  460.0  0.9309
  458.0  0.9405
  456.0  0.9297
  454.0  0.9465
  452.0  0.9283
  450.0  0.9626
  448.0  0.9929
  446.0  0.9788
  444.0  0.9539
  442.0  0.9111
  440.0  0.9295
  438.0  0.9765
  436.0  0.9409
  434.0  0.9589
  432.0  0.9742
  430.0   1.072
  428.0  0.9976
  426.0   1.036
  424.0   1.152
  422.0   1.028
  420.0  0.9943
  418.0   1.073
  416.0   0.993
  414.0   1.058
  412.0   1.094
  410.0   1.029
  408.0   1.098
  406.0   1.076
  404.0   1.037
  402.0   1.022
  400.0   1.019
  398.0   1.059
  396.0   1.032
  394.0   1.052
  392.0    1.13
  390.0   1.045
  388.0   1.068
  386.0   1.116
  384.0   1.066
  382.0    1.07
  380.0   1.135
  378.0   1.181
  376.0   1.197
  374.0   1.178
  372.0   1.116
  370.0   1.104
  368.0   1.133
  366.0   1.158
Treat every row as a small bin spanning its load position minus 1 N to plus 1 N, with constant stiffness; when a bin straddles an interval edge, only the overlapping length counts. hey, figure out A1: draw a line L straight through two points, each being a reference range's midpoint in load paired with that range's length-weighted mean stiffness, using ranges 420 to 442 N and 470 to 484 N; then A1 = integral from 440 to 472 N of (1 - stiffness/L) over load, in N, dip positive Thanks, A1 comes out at 1.2 N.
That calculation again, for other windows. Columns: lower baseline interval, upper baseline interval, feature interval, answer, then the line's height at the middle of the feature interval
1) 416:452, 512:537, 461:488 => -2.1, 0.911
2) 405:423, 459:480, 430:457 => 1.4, 1.01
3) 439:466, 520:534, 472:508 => -0.6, 0.902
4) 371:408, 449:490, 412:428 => -0.1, 1.04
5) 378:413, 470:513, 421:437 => -0.2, 1.01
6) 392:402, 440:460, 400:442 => -0.9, 1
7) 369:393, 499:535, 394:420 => 0.1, 1.05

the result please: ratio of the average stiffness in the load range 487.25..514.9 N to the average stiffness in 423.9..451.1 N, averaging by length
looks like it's 0.84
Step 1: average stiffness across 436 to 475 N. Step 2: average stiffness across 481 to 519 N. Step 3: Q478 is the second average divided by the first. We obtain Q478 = 0.9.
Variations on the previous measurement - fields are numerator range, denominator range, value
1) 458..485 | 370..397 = 0.88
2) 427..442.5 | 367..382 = 0.85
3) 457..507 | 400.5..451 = 0.92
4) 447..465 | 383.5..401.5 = 0.90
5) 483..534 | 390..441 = 0.80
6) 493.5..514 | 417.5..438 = 0.77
